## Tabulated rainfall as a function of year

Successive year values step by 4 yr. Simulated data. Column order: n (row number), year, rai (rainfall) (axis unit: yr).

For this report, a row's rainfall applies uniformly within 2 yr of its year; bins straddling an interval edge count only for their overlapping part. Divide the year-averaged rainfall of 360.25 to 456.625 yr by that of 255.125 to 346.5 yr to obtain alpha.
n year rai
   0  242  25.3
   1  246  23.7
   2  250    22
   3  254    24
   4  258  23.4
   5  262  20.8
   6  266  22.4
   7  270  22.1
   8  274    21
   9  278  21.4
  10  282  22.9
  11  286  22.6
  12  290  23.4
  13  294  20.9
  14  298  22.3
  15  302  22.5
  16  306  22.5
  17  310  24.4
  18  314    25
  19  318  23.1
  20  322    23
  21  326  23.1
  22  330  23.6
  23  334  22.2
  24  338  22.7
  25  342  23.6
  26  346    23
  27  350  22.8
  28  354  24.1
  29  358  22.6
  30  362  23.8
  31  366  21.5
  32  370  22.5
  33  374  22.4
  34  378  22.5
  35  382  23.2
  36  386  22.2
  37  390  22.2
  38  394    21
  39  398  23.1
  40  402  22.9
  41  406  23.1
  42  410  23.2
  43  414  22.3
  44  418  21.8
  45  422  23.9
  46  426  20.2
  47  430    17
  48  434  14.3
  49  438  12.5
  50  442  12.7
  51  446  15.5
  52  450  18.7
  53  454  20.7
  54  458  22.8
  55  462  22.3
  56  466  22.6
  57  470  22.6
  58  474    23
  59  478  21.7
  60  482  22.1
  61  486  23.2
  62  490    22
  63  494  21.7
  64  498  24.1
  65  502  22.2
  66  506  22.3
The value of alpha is 0.9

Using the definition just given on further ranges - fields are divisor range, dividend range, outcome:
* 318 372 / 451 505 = 0.97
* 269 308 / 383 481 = 0.93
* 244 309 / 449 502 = 0.99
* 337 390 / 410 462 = 0.83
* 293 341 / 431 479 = 0.83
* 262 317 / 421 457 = 0.77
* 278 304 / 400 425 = 1.02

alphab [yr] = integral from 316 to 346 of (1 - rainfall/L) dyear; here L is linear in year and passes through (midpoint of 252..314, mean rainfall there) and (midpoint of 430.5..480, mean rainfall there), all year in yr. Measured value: -2.1 yr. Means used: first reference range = 22.5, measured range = 23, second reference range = 19.1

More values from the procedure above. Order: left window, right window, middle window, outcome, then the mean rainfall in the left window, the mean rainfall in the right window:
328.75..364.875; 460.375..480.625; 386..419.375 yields 0.5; 23.1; 22.4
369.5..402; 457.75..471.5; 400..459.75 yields 8.1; 22.4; 22.5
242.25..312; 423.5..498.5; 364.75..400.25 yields -2.1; 22.6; 19.9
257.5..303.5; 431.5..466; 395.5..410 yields -3.1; 22.1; 17.7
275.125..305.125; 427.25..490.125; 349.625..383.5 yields -2.9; 22.3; 19.5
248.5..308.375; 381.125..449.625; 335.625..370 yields -3.2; 22.3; 20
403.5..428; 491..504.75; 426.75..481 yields 8.4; 22.4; 22.6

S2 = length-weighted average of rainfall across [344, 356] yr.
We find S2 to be 23.3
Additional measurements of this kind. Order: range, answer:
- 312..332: 23.6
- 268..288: 22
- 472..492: 22.4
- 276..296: 22.2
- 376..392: 22.5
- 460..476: 22.6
